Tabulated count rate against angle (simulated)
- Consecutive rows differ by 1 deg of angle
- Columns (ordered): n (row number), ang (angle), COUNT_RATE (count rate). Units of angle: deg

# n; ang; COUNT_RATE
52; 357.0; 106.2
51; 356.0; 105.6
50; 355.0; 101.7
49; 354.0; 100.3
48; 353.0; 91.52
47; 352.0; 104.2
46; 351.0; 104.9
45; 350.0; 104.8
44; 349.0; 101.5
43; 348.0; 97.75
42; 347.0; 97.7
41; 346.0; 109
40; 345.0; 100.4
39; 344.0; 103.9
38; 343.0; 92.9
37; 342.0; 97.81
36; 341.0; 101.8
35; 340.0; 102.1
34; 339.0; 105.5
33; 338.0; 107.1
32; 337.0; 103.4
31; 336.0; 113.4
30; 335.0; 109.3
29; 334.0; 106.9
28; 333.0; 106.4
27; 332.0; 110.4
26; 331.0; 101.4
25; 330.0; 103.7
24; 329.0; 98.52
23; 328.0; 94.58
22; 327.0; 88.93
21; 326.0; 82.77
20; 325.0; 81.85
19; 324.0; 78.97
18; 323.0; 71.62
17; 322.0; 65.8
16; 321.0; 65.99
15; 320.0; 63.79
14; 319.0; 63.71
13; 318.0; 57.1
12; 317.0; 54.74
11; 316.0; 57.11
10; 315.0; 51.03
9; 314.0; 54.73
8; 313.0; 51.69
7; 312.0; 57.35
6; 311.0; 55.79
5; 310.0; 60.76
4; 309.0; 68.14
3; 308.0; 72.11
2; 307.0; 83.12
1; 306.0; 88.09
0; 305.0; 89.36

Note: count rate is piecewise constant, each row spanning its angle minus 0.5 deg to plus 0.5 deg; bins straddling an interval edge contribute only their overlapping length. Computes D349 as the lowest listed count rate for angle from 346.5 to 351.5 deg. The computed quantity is 97.7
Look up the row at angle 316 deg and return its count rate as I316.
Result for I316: 57.11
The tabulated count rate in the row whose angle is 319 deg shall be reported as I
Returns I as 63.71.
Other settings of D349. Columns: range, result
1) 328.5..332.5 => 98.52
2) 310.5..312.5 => 55.79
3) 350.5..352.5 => 104.2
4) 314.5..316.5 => 51.03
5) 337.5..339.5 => 105.5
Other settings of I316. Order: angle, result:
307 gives 83.12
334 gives 106.9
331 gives 101.4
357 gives 106.2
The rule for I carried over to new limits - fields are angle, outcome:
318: 57.1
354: 100.3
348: 97.75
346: 109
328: 94.58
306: 88.09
